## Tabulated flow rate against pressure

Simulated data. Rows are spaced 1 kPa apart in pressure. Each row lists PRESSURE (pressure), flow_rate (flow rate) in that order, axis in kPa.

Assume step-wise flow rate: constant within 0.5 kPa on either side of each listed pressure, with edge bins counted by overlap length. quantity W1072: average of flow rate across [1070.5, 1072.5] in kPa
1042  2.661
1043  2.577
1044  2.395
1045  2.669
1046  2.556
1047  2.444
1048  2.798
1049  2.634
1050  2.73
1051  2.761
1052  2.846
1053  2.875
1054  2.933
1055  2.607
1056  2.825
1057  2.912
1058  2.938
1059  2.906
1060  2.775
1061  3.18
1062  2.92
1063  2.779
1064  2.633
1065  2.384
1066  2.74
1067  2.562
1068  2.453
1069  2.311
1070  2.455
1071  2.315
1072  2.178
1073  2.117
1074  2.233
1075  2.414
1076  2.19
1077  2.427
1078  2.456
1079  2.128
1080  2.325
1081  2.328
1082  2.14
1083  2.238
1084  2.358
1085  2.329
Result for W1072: 2.25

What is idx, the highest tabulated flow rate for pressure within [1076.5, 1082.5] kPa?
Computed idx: 2.456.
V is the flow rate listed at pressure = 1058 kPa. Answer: 2.938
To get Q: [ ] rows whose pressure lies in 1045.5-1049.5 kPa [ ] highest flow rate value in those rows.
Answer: 2.798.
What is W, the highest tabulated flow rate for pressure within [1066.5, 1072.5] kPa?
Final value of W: 2.562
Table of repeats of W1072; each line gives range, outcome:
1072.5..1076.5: 2.24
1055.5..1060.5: 2.87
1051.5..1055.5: 2.82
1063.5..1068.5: 2.55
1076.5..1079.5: 2.34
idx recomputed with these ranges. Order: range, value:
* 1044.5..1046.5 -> 2.669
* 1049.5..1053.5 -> 2.875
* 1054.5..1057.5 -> 2.912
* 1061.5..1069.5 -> 2.92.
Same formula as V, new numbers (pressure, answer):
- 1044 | 2.395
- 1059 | 2.906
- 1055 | 2.607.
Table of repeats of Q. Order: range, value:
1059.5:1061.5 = 3.18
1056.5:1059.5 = 2.938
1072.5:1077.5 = 2.427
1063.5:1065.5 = 2.633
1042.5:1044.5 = 2.577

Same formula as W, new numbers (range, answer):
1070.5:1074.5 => 2.315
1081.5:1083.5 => 2.238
